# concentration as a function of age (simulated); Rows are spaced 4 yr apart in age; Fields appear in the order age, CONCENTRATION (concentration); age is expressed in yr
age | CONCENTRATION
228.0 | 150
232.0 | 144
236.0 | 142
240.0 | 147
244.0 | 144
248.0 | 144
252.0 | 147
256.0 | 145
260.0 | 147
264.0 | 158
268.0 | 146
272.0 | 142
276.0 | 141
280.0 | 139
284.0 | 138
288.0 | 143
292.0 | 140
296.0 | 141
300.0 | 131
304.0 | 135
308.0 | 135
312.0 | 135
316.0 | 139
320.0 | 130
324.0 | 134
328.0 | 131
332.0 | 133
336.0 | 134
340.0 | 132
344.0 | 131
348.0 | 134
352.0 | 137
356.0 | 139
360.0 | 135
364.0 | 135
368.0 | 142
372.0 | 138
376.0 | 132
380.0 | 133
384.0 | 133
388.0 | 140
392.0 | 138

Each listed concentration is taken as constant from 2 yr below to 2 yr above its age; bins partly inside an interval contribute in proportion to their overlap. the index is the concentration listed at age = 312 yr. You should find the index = 135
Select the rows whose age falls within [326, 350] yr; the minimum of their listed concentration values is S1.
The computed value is 131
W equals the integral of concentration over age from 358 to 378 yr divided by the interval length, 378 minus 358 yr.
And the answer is 136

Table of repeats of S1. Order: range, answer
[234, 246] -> 142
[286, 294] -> 140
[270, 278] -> 141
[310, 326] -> 130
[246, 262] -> 144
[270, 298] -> 138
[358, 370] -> 135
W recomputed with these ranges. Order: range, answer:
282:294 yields 140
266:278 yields 143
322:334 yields 133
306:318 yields 136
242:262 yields 145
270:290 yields 141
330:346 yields 132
